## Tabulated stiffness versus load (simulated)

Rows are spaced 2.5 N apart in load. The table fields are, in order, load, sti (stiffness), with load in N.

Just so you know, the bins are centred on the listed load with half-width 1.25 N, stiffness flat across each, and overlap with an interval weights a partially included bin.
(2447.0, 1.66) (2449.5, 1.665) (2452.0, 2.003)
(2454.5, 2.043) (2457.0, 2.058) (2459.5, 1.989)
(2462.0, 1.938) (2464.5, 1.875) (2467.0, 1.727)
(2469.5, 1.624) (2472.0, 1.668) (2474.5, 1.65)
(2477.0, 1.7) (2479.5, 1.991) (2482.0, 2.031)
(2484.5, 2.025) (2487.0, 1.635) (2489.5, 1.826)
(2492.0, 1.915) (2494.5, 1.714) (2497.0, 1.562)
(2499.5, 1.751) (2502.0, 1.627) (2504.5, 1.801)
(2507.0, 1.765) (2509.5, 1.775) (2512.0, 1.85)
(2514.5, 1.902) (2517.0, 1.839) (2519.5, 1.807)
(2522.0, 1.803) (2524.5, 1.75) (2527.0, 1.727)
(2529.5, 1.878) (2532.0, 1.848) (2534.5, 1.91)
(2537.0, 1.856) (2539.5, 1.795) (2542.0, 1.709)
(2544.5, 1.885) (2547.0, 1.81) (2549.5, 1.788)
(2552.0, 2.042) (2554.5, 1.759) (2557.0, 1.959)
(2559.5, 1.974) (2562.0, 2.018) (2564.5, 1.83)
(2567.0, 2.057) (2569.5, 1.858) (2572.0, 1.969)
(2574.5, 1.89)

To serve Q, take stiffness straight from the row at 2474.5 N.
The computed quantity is 1.65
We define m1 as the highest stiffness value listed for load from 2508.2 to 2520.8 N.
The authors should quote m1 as 1.902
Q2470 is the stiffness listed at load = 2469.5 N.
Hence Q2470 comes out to 1.624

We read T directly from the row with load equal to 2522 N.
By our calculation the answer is 1.803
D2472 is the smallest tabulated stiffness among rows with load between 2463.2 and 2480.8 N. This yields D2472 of 1.624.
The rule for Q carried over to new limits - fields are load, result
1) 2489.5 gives 1.826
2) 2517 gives 1.839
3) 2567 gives 2.057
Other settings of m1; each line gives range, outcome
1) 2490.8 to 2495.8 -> 1.915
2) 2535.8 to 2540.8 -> 1.856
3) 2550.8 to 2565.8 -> 2.042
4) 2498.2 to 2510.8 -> 1.801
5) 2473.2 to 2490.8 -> 2.031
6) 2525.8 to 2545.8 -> 1.91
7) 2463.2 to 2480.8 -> 1.991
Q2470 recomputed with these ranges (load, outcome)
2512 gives 1.85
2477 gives 1.7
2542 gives 1.709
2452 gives 2.003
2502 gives 1.627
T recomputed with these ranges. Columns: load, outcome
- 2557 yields 1.959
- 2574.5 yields 1.89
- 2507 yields 1.765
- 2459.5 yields 1.989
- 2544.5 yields 1.885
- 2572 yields 1.969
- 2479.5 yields 1.991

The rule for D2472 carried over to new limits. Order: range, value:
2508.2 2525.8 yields 1.75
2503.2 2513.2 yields 1.765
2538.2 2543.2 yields 1.709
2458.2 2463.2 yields 1.938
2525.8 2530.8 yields 1.727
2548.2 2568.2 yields 1.759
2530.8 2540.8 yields 1.795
